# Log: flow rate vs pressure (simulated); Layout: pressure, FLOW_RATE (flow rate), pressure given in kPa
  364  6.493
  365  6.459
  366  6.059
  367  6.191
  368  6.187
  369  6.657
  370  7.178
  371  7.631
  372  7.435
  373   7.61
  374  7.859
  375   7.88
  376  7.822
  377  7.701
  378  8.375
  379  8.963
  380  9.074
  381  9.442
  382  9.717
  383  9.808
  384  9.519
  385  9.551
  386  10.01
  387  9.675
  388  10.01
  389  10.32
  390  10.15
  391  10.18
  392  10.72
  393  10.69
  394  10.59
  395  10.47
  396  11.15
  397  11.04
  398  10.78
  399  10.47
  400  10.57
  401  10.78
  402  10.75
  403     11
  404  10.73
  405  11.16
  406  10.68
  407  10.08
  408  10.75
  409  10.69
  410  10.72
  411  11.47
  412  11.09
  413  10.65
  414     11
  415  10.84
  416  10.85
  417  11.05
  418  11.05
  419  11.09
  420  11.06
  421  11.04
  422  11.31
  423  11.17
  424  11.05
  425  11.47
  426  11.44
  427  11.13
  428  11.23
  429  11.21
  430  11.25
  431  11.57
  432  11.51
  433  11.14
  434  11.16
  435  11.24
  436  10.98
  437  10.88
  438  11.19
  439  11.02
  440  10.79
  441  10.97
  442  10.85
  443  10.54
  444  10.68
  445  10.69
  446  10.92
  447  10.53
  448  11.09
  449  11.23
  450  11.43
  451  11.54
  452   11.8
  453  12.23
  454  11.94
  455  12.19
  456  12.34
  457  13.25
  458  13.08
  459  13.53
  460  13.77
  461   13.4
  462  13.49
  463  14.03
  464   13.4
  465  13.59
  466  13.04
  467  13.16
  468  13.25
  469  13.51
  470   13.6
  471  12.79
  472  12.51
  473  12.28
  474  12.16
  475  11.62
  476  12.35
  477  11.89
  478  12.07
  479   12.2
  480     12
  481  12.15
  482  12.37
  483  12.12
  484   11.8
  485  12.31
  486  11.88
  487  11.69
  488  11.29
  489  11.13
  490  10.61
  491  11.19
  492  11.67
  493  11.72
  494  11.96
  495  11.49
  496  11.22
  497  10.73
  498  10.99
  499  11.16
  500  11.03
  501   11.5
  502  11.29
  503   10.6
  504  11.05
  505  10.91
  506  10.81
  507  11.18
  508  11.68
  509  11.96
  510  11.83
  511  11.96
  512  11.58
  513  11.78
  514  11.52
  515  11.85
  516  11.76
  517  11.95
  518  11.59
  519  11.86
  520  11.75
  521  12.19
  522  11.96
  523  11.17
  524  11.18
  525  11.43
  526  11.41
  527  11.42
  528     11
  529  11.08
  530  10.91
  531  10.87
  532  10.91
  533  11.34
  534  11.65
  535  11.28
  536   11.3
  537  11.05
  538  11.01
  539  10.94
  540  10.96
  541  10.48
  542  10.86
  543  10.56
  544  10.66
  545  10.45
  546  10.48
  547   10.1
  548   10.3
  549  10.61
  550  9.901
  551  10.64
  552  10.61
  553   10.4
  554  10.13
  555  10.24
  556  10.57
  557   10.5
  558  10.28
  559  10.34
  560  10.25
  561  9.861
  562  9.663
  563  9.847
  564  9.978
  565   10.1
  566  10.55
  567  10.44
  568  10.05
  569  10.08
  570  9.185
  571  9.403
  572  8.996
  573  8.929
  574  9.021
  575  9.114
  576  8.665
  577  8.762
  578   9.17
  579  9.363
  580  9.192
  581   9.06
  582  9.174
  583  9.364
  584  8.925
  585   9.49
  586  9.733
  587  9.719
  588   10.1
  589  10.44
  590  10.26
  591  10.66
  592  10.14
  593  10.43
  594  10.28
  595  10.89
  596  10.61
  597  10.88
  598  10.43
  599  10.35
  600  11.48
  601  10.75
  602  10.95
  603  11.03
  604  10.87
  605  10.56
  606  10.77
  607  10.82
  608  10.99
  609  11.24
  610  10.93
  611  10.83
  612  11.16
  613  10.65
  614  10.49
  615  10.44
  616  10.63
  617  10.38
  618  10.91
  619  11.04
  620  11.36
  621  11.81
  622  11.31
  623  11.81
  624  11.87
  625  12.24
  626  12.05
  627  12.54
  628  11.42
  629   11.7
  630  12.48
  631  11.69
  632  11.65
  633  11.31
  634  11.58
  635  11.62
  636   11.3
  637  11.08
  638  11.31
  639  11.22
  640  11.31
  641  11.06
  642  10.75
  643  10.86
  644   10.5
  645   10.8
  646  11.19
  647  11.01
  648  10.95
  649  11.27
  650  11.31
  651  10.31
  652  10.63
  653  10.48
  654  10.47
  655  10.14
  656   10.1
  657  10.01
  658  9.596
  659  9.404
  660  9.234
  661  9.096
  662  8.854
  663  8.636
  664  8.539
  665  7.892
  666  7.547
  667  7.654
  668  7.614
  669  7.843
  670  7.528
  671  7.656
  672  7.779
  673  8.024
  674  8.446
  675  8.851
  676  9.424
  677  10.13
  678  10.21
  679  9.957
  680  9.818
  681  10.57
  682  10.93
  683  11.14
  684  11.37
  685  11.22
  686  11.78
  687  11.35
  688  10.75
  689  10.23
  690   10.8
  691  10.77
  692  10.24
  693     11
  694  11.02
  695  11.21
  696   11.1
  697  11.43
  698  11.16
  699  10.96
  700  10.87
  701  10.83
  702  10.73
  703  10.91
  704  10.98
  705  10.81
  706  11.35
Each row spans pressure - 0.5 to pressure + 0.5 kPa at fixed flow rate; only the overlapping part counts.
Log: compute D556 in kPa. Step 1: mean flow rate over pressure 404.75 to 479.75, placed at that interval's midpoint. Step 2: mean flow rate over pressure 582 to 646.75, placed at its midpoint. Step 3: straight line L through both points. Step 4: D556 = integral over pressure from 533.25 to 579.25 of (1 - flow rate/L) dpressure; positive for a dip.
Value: 4.1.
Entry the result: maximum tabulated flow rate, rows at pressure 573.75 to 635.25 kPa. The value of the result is 12.54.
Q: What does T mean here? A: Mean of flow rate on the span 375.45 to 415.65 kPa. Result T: 10.2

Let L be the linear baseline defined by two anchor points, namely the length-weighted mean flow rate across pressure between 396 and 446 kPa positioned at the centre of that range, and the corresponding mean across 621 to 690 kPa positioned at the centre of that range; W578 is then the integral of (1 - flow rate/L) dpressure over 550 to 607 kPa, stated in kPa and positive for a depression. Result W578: 2.8 kPa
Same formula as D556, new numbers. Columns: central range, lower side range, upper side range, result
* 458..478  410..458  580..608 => -3.5 kPa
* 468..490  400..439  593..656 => -2.2 kPa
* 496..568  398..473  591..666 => 1.4 kPa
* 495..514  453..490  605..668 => 1.4 kPa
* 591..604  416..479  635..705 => 0.0 kPa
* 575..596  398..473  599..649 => 2.9 kPa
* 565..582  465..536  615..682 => 2.5 kPa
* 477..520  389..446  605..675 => -3.3 kPa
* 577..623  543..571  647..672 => -2.9 kPa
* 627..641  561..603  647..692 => -2.5 kPa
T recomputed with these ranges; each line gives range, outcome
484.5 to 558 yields 11.2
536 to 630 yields 10.4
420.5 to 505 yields 11.8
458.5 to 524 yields 12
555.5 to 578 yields 9.74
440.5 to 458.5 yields 11.5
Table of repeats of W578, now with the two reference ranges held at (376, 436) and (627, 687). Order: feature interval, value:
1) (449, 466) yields -3.7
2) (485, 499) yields -1.3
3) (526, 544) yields -1.2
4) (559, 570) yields 0.3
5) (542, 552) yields -0.1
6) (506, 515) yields -1.1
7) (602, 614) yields -0.7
